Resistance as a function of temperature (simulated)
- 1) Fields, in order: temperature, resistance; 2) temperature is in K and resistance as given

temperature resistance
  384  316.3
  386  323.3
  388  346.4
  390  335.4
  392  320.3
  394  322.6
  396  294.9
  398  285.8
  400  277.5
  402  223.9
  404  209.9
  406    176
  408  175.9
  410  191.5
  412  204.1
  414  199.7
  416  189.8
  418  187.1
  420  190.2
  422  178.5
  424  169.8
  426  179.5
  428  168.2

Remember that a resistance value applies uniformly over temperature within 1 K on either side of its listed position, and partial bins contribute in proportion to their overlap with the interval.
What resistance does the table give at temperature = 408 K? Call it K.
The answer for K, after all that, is 175.9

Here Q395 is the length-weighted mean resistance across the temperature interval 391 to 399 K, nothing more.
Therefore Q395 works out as 306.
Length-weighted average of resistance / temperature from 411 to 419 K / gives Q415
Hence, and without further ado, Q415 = 195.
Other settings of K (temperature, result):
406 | 176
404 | 209.9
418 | 187.1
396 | 294.9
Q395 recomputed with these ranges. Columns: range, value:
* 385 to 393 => 331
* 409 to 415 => 198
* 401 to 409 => 196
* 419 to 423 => 184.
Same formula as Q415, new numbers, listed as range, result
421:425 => 174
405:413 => 187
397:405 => 249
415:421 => 189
